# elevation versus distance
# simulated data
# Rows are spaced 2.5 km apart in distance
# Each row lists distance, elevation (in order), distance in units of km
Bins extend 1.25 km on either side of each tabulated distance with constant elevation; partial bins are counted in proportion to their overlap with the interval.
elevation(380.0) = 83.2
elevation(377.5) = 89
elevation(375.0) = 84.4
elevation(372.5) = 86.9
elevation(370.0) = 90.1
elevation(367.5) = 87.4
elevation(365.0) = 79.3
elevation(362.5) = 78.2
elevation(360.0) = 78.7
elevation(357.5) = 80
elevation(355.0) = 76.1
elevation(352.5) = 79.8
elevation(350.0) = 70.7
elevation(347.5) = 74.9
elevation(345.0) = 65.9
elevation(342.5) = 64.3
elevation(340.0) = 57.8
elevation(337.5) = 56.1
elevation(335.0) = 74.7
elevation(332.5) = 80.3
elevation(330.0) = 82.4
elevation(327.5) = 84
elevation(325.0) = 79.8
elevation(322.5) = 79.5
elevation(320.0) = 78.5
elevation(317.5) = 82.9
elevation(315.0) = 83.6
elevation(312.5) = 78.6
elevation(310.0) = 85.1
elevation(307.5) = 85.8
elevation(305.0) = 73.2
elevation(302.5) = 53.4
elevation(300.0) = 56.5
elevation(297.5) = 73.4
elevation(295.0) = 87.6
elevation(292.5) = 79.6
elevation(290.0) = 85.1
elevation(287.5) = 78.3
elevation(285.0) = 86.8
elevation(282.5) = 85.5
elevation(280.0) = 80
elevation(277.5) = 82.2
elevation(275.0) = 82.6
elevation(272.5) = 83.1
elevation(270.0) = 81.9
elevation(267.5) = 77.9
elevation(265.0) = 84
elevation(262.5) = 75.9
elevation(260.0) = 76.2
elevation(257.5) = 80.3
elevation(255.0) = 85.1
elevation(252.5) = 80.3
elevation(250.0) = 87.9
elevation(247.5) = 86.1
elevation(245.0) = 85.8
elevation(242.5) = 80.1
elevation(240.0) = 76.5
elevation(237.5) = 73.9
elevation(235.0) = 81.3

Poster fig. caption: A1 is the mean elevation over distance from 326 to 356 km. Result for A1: 72.3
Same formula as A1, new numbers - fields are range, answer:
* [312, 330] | 81.2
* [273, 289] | 82.6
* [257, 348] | 77.2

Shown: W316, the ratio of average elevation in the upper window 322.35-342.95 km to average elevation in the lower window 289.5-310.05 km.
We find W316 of 1.0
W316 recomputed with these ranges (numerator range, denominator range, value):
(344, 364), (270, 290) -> 0.91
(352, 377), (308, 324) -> 1.01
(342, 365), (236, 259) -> 0.92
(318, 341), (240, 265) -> 0.92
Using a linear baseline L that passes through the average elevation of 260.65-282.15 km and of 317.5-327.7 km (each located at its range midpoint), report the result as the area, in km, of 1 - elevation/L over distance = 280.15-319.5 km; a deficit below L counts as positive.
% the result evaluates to 1.1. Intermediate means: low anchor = 81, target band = 78.4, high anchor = 80.4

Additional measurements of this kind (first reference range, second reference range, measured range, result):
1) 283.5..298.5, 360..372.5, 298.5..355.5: 6.0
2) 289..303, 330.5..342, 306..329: -3.7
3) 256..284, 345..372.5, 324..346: 2.2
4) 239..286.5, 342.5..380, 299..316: 1.5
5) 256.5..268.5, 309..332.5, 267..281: -0.4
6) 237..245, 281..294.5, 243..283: -0.7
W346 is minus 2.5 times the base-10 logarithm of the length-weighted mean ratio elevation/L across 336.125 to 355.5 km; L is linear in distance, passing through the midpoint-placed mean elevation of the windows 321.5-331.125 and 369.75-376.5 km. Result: 0.23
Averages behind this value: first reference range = 81.5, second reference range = 86.8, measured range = 67.9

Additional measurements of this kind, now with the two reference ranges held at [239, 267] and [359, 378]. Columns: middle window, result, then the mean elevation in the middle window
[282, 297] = -0.011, 83.2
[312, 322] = 0.027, 81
